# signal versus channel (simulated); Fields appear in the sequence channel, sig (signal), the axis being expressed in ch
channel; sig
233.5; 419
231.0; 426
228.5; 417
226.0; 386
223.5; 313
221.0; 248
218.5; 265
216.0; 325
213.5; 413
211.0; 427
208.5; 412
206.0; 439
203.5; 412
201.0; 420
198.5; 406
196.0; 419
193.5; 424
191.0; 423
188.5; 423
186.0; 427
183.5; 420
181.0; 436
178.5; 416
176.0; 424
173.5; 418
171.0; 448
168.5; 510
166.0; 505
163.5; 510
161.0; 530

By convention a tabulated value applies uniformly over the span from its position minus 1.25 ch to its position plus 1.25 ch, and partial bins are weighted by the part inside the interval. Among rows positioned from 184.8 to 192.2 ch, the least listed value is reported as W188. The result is 423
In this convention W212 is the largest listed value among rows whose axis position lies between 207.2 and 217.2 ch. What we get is 427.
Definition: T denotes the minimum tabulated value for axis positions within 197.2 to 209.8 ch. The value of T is 406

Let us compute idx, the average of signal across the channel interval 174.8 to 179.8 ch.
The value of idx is 420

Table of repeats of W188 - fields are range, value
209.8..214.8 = 413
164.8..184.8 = 416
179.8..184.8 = 420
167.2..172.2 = 448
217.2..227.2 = 248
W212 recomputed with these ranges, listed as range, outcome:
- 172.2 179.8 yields 424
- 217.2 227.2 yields 386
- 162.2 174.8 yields 510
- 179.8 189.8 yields 436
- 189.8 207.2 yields 439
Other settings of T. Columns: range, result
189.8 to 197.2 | 419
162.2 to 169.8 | 505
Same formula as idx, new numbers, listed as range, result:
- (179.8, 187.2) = 428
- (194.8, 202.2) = 415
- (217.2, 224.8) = 276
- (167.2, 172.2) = 480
